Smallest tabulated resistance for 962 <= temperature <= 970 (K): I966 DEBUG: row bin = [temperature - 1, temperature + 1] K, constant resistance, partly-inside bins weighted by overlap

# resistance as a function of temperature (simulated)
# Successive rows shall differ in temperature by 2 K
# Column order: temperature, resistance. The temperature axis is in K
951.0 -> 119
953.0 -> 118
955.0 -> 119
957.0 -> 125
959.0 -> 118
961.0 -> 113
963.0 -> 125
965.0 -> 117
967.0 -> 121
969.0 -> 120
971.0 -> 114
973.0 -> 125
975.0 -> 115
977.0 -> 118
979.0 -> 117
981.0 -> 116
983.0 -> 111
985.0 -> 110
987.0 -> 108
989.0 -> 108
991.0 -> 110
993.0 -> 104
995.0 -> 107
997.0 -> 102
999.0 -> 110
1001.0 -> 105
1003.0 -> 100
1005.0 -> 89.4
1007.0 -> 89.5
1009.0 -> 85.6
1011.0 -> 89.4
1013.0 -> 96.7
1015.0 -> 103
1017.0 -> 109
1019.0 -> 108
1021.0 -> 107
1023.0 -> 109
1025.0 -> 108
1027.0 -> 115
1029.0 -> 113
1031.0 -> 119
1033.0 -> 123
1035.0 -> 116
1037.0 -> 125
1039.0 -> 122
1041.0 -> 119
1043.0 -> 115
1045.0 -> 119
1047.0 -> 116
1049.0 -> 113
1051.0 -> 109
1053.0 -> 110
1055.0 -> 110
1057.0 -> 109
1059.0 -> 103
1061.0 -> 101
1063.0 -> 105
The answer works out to 117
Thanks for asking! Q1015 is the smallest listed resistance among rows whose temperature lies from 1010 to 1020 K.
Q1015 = 89.4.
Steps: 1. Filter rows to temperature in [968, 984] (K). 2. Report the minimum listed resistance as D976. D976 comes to 111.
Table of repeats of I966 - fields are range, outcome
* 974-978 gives 115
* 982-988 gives 108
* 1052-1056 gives 110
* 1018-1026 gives 107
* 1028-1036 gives 113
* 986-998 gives 102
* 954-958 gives 119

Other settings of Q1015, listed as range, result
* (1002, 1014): 85.6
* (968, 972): 114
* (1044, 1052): 109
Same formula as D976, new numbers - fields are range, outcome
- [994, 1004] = 100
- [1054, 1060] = 103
